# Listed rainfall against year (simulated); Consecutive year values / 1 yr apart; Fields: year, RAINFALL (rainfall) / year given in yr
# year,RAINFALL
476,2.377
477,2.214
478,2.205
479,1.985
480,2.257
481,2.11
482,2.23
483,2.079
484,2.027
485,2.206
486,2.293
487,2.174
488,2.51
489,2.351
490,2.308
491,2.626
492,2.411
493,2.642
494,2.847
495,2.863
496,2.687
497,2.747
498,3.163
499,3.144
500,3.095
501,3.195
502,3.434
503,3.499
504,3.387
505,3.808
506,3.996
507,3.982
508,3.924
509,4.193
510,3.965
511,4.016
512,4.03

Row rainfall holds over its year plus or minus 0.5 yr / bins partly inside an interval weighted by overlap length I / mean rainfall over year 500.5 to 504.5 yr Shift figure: 3.38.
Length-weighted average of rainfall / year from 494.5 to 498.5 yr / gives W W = 2.86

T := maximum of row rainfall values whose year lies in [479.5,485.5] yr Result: 2.257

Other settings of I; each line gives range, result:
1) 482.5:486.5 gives 2.15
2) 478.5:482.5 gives 2.15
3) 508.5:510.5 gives 4.08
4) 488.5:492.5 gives 2.42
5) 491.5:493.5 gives 2.53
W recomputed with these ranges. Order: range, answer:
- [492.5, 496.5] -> 2.76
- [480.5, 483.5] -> 2.14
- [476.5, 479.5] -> 2.13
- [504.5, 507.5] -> 3.93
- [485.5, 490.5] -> 2.33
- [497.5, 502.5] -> 3.21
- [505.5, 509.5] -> 4.02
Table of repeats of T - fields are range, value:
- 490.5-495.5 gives 2.863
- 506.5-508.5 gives 3.982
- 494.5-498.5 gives 3.163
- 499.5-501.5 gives 3.195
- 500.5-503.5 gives 3.499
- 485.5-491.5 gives 2.626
